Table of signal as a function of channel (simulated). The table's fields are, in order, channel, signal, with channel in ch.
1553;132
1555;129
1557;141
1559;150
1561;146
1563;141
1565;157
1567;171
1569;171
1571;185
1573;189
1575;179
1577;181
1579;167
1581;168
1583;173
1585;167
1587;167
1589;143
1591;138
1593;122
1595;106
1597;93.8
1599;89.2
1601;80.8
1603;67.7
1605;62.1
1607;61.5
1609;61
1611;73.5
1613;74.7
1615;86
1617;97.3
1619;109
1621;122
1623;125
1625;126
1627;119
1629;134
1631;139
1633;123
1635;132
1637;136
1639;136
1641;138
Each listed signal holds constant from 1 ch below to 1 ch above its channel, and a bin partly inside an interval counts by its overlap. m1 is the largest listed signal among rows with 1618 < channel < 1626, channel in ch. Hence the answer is 126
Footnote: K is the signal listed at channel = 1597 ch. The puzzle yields 93.8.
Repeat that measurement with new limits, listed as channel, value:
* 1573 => 189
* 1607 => 61.5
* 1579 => 167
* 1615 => 86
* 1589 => 143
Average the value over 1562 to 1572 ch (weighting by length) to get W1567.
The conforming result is 165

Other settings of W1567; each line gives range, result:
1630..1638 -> 132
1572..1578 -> 183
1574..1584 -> 174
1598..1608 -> 72.3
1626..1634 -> 129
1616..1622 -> 109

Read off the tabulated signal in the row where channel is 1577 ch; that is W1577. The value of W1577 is 181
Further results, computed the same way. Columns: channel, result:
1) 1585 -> 167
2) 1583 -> 173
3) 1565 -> 157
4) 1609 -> 61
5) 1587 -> 167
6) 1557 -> 141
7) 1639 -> 136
